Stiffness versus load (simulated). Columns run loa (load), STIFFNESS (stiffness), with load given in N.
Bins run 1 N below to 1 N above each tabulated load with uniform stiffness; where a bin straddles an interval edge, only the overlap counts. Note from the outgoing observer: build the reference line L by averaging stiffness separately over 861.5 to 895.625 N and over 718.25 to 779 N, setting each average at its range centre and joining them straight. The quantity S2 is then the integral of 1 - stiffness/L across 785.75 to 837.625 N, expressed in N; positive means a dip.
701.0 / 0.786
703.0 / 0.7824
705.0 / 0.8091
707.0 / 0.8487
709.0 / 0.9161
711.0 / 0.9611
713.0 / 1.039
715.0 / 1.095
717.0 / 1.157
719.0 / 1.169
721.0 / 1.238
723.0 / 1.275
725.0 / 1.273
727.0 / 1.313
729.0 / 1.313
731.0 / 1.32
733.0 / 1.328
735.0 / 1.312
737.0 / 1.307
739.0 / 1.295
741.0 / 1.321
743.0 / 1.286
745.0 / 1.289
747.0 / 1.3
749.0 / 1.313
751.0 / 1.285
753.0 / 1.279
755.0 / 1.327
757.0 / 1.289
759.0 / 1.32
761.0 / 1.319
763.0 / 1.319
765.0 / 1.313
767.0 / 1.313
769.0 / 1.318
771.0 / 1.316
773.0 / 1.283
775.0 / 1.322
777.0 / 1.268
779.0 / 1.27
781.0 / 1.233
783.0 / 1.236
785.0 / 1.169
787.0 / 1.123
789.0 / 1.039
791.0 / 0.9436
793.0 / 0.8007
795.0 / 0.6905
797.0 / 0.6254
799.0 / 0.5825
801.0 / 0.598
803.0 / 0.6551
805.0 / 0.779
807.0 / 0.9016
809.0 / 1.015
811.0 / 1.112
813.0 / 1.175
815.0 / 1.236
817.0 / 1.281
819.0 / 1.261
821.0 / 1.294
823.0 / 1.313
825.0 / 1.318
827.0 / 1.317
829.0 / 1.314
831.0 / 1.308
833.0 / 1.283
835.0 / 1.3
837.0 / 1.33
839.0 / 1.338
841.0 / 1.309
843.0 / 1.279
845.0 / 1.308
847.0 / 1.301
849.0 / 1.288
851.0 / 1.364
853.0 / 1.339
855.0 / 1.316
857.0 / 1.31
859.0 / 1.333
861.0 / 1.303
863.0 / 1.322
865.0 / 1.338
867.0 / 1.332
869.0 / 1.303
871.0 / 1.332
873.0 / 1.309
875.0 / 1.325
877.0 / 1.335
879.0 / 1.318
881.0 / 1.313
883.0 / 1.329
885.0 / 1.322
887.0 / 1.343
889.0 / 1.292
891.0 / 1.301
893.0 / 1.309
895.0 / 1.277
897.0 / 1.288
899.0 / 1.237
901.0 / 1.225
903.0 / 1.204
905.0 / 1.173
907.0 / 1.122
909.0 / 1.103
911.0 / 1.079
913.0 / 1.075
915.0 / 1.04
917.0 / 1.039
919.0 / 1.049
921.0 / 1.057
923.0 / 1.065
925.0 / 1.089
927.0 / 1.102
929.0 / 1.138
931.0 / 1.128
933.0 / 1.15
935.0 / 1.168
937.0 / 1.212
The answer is 9.8 N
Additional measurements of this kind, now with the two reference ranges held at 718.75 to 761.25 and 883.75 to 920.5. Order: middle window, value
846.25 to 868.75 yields -1.86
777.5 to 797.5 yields 3.75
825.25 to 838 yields -0.74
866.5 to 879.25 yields -1.17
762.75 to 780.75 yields -0.33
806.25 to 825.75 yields 0.85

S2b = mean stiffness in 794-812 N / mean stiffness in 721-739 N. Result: 0.59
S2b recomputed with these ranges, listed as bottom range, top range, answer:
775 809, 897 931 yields 1.18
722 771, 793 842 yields 0.84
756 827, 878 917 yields 1.09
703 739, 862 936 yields 1.06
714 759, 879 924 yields 0.94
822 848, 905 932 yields 0.83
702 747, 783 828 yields 0.87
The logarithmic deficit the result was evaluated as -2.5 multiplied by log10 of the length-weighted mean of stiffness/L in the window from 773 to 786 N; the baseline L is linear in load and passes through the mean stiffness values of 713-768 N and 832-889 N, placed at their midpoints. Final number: 0.03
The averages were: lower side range 1.28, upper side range 1.32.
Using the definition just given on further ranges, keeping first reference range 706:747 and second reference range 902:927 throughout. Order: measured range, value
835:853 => -0.16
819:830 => -0.14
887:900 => -0.17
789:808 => 0.48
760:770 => -0.12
